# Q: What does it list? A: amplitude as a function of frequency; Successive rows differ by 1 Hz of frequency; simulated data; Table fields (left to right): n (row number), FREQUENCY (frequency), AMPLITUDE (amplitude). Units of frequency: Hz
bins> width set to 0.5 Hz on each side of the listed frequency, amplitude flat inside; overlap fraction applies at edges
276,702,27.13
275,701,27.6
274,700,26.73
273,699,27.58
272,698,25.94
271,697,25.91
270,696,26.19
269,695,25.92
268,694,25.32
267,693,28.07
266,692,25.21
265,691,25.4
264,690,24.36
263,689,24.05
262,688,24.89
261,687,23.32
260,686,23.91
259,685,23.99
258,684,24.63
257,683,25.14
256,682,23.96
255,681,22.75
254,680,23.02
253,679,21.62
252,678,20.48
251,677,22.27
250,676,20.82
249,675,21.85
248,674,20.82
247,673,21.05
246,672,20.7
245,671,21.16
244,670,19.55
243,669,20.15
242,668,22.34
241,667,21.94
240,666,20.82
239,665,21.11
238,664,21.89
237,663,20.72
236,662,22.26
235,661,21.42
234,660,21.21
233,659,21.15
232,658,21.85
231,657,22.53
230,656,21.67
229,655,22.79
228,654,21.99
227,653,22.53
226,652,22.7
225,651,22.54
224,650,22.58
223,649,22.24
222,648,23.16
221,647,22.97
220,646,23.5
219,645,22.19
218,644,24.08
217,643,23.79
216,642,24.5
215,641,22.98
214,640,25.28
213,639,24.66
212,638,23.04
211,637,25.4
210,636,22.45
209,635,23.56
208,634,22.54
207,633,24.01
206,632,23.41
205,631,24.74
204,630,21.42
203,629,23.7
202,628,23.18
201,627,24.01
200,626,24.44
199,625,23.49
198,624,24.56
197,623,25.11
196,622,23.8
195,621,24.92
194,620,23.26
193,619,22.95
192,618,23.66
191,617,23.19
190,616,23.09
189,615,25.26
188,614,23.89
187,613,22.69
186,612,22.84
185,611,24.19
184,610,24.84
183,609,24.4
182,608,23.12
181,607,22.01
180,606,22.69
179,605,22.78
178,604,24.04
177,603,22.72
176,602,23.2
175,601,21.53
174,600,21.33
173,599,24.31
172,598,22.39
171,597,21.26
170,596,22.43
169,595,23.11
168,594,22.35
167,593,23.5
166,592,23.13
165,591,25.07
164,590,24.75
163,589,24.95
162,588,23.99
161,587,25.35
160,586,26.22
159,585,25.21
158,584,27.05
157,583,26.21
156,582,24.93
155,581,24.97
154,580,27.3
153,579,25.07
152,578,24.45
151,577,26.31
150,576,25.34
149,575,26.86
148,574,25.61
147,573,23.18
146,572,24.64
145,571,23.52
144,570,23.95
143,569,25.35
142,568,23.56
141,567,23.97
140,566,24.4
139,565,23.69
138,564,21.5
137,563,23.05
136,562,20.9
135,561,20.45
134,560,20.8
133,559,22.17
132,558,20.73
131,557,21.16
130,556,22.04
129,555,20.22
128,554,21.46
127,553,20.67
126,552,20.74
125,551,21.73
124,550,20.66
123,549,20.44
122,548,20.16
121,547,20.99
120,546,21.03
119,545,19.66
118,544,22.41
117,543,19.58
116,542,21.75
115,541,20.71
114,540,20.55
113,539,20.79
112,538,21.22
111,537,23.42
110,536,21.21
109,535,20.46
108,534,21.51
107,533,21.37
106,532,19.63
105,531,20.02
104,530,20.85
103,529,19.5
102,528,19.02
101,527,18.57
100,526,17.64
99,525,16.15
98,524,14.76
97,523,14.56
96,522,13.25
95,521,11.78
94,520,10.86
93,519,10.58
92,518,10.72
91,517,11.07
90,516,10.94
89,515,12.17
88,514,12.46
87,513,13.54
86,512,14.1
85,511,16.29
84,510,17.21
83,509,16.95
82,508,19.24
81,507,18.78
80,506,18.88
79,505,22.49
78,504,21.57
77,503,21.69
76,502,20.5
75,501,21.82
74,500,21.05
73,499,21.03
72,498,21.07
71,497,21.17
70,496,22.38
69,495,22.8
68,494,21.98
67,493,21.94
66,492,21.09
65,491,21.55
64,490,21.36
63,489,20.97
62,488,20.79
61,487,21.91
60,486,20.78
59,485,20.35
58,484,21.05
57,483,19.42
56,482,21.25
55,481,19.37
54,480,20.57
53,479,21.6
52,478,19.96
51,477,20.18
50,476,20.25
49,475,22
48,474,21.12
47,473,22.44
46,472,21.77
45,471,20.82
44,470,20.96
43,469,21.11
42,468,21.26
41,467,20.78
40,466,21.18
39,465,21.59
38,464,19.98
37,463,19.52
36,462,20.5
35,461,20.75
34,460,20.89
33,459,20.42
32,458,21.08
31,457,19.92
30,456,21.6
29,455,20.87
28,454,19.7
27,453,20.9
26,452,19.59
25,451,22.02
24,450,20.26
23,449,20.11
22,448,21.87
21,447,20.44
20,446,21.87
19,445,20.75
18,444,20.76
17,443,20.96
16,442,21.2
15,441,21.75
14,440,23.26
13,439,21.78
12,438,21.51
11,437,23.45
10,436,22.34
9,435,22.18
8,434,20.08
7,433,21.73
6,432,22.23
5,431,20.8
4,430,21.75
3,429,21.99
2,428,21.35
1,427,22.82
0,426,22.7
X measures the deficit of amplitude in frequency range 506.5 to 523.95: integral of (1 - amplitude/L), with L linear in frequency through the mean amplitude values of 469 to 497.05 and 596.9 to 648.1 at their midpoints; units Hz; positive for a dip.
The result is 6.3 Hz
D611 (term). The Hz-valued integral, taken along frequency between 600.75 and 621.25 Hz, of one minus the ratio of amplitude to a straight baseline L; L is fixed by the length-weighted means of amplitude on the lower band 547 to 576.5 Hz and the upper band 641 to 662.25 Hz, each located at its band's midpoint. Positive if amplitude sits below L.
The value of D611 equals -0.79 Hz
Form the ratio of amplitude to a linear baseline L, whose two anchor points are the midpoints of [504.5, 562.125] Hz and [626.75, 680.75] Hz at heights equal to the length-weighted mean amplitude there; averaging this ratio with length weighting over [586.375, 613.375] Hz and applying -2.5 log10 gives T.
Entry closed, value -0.132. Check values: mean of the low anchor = 18.5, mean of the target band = 23.3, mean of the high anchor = 22.4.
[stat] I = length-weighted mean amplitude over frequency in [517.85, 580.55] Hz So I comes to 20.9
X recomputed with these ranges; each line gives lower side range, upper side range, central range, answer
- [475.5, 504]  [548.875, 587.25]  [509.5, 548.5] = 8.5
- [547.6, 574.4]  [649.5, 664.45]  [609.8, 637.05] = -2.0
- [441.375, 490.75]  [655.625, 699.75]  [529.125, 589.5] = -2.4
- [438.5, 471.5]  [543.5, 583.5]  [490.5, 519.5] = 4.8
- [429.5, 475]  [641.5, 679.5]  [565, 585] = -3.2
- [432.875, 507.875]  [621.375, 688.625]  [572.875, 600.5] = -3.0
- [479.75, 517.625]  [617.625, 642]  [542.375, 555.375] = 0.1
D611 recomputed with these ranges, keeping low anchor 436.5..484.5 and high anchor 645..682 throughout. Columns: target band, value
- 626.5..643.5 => -1.6 Hz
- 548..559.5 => 0.2 Hz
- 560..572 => -0.9 Hz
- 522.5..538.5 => 1.4 Hz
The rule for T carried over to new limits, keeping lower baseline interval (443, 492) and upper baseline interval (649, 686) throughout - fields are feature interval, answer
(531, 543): 0.010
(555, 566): -0.017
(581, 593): -0.167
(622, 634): -0.096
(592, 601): -0.048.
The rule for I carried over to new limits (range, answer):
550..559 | 21.1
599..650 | 23.5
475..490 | 20.7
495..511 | 20.3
